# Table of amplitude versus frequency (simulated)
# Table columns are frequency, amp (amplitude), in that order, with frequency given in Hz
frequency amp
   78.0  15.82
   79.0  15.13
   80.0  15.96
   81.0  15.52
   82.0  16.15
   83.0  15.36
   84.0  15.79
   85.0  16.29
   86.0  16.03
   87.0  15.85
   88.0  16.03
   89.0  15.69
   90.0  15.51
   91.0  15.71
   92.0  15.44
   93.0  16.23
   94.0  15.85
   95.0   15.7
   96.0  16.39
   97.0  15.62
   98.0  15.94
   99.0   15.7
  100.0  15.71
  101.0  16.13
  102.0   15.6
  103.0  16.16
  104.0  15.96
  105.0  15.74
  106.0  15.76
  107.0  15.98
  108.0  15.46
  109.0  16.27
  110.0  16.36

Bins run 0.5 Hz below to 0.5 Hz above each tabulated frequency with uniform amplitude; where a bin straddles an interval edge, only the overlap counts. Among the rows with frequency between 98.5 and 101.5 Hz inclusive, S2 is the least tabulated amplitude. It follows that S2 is 15.7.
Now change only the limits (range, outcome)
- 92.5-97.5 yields 15.62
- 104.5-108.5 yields 15.46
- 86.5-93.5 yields 15.44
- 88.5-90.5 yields 15.51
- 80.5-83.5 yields 15.36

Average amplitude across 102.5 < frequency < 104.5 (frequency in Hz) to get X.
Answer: 16.1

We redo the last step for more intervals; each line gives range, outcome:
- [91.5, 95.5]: 15.8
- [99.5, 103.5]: 15.9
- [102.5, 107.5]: 15.9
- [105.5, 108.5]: 15.7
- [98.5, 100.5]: 15.7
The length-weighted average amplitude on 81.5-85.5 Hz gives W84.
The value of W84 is 15.9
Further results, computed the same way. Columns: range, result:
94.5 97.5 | 15.9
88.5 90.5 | 15.6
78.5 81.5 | 15.5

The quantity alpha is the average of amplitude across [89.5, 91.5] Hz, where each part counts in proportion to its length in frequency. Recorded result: 15.6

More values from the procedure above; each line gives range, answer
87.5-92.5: 15.7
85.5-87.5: 15.9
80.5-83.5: 15.7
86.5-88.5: 15.9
